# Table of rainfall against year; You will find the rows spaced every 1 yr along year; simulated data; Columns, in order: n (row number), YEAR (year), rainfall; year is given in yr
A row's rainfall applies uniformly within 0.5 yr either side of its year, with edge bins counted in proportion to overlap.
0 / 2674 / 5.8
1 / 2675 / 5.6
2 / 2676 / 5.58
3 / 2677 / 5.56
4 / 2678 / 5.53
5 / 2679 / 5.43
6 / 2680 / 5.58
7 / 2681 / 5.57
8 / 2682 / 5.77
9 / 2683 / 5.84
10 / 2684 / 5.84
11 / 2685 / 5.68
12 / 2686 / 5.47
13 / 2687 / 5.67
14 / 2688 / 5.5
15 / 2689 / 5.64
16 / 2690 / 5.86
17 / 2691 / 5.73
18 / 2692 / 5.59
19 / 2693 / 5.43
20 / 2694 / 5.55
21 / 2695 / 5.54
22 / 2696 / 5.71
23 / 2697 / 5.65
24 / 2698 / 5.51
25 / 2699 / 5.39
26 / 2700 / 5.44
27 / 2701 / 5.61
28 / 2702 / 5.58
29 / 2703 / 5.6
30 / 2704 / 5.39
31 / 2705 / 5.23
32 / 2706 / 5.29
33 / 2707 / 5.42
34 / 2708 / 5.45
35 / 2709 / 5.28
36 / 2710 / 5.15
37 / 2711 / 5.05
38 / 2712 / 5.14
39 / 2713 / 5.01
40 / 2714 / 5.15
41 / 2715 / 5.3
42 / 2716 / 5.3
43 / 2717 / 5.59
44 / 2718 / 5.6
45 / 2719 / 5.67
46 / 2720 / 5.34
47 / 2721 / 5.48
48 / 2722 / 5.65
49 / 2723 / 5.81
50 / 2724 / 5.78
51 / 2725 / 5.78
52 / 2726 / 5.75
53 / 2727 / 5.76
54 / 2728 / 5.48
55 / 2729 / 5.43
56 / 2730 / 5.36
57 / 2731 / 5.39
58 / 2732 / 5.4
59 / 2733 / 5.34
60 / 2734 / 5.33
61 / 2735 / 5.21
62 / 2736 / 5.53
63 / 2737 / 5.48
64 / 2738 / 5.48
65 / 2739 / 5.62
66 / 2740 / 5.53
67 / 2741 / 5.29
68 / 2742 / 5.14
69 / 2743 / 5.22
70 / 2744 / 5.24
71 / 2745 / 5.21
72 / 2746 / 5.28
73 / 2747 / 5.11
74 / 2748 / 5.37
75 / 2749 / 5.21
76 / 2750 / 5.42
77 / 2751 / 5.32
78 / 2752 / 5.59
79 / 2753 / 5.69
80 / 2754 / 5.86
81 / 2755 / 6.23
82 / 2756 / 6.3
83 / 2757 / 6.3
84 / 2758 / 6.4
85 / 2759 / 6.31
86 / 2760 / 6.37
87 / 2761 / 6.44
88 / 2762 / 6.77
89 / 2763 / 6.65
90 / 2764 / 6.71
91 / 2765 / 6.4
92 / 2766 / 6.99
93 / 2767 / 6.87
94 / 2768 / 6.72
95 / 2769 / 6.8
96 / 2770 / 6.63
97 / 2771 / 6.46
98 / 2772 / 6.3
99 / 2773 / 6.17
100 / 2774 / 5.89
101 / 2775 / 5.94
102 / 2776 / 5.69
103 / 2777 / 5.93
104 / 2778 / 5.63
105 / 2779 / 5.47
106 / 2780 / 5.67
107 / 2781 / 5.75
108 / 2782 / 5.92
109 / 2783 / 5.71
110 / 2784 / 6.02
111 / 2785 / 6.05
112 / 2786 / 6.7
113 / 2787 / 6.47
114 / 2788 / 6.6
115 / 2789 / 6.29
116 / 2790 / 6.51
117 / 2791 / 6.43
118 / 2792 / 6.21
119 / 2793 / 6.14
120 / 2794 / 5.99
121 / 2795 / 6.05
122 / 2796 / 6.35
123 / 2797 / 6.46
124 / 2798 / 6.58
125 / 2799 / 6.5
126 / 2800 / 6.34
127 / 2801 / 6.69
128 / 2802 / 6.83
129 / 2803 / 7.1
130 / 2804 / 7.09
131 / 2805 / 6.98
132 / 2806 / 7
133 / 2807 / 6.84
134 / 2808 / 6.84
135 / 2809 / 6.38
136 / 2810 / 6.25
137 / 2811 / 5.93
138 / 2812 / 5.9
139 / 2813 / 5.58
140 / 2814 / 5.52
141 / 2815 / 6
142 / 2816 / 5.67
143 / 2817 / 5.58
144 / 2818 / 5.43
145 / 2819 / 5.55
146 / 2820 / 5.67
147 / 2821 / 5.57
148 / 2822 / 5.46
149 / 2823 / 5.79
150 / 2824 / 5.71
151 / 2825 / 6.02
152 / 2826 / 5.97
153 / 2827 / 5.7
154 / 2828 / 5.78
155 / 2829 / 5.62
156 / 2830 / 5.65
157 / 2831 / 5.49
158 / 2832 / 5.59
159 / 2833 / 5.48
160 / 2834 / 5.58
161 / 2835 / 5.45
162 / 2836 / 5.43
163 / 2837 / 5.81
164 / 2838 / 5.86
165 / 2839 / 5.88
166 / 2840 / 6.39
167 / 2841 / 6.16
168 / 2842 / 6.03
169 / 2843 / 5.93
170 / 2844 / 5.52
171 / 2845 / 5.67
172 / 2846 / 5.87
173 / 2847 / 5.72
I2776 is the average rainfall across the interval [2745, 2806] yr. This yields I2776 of 6.21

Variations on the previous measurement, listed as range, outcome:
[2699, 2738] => 5.44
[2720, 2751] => 5.43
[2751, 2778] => 6.29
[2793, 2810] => 6.6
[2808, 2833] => 5.76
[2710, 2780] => 5.75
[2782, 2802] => 6.32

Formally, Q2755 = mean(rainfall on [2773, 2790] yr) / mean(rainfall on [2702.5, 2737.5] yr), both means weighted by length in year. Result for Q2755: 1.11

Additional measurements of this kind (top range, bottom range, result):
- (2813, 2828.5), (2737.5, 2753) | 1.06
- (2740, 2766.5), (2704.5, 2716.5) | 1.12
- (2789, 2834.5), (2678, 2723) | 1.11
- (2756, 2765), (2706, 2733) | 1.19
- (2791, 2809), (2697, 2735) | 1.21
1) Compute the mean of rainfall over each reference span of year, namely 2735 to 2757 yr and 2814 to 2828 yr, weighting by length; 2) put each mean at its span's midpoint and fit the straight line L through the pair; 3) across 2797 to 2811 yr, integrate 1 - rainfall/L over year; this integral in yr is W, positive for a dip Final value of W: -2.6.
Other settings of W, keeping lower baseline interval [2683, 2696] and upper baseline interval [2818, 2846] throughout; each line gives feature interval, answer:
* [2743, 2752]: 0.6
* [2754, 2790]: -3.7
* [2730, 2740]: 0.4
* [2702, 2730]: 1.1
